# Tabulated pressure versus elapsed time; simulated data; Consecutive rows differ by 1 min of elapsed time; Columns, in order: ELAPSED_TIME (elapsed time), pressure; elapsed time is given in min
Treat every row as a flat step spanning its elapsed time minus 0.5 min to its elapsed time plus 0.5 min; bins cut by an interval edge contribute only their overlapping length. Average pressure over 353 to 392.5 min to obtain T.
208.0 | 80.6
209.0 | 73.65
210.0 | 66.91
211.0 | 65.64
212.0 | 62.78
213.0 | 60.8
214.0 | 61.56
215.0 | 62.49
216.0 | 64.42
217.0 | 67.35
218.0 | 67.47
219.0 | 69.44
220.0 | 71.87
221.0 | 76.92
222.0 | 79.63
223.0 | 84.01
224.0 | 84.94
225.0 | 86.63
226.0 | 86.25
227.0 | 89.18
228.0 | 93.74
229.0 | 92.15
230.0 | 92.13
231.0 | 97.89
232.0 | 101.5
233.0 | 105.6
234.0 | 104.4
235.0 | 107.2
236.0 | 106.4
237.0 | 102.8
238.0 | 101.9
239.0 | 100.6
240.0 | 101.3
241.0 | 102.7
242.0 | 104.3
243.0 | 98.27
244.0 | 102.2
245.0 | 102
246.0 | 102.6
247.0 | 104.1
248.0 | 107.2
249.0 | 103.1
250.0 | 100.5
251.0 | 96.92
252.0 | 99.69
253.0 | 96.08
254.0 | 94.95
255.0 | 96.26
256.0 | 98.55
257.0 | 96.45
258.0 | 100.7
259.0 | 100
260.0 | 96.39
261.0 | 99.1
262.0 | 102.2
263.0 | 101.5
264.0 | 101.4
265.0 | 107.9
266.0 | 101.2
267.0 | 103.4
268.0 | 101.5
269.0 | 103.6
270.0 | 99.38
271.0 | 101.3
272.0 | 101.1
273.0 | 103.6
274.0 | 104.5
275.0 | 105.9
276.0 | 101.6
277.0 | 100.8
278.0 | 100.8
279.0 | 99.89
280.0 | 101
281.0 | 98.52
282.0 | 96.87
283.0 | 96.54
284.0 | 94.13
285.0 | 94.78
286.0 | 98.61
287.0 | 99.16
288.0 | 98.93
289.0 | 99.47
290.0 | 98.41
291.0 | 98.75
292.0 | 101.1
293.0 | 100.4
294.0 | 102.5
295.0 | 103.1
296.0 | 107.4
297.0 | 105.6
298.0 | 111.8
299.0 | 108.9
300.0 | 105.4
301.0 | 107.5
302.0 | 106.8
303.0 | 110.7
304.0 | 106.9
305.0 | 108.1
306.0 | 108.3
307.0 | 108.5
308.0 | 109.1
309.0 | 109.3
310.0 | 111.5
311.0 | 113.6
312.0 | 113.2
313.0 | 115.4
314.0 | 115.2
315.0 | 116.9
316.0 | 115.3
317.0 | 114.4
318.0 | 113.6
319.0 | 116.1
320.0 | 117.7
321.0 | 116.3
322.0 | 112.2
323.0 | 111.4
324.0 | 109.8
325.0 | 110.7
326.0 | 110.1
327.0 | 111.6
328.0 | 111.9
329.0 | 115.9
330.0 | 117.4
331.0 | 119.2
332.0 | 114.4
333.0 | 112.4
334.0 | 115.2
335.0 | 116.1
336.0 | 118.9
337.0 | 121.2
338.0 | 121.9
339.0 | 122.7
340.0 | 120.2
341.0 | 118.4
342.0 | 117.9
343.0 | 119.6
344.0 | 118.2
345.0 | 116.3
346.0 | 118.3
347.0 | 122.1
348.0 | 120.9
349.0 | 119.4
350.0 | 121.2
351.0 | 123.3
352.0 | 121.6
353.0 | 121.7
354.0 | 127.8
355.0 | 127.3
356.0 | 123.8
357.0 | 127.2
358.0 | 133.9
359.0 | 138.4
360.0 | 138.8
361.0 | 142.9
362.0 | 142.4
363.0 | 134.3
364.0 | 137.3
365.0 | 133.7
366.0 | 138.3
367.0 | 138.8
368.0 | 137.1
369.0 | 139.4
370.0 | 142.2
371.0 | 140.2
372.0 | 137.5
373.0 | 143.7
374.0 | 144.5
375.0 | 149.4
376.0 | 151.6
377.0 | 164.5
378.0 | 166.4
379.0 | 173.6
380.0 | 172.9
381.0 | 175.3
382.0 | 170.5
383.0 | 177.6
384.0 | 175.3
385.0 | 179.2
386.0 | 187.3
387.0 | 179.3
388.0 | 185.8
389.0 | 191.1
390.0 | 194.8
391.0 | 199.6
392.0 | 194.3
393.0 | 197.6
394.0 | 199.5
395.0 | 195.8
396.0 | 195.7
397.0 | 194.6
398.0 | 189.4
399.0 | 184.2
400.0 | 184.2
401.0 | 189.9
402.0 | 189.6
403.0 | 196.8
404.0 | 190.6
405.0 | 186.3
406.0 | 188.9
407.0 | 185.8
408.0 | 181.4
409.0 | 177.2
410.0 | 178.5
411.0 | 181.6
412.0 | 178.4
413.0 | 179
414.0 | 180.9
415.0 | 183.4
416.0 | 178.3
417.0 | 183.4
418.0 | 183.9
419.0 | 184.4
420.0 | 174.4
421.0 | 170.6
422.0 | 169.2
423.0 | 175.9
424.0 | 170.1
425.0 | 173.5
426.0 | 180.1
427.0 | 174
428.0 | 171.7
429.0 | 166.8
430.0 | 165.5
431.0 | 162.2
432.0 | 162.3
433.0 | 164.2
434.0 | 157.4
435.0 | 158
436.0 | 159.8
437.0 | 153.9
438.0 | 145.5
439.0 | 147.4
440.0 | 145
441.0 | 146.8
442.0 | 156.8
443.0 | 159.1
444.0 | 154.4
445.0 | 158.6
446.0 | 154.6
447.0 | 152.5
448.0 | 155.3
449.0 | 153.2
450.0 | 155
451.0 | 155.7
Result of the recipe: 155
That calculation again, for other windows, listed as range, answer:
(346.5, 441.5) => 164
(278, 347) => 110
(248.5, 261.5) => 98.4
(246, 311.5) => 102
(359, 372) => 139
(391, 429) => 184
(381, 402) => 188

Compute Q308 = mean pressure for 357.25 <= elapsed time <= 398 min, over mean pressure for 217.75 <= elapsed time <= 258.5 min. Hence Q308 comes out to 1.7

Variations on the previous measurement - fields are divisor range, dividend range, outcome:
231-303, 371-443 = 1.72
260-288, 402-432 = 1.77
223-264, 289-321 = 1.10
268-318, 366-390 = 1.55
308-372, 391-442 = 1.45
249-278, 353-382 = 1.43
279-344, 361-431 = 1.57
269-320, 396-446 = 1.64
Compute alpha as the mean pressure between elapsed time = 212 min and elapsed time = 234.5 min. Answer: 81.4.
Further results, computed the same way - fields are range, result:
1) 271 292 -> 99.7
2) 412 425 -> 178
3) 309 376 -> 124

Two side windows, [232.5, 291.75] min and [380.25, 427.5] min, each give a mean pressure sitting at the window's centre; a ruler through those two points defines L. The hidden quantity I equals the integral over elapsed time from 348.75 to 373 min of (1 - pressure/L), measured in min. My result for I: 3.89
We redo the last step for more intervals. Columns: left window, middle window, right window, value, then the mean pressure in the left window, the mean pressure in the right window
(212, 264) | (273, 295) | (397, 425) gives 3.1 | 92.5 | 182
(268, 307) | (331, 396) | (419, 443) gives -4.5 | 102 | 163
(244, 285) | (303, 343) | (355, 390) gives 4.6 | 101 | 154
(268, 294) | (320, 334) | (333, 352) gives 0.1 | 100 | 119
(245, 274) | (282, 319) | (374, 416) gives 5.7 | 101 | 182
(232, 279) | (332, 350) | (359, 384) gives 2.4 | 102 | 150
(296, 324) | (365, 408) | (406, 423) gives -3.2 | 111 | 180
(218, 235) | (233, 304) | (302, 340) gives -1.6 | 88.4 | 114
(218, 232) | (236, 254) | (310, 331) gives -2.1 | 84.9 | 114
